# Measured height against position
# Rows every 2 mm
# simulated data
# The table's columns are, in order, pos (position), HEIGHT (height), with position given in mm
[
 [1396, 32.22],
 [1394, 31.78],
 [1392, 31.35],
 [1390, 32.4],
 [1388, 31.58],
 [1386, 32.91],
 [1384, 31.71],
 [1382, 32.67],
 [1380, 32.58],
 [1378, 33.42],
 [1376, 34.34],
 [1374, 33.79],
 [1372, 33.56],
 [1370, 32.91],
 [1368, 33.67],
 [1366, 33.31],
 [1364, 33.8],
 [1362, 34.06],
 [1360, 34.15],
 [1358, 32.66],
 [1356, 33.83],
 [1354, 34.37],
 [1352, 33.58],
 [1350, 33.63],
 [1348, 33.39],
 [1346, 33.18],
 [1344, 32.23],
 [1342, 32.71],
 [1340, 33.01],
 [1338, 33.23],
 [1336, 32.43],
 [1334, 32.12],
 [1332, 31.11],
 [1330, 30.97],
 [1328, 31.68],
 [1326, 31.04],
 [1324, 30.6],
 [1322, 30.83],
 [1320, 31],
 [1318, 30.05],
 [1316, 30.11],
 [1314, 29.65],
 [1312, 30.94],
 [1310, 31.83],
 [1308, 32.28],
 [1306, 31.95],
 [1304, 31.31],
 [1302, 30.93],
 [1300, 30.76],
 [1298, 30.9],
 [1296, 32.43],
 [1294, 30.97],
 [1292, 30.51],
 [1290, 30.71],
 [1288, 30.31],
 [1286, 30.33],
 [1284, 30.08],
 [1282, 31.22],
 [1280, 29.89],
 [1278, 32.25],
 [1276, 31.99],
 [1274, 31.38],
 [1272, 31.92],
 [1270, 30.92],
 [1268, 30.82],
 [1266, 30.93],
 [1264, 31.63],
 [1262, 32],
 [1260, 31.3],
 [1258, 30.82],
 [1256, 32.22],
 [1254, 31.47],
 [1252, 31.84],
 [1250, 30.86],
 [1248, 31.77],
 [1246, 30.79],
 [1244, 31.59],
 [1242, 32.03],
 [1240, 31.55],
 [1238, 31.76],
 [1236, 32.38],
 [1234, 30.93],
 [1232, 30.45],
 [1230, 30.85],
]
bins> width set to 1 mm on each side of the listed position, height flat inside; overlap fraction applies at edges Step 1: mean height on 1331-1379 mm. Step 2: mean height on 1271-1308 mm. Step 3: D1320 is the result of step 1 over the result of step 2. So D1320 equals 1.07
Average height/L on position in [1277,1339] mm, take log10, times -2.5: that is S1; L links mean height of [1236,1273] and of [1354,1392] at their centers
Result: 0.04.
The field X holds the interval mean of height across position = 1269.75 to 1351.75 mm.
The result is 31.5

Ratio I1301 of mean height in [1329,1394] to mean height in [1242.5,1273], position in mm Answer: 1.0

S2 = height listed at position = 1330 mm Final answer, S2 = 30.97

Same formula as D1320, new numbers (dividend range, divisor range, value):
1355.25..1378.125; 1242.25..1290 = 1.08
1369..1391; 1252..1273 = 1.05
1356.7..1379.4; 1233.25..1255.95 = 1.06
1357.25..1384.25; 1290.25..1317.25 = 1.07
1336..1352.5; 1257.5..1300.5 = 1.06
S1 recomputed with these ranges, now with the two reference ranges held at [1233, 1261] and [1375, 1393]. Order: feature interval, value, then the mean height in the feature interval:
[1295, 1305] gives 0.02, 31.3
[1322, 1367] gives -0.02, 32.7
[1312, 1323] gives 0.06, 30.4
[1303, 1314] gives 0.02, 31.5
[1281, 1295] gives 0.04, 30.6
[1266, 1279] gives 0.01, 31.5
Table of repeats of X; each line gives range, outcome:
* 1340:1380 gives 33.5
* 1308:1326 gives 30.7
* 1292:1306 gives 31.2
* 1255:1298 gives 31.2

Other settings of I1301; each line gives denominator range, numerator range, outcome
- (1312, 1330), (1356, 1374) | 1.09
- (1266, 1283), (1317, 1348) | 1.02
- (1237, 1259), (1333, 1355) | 1.05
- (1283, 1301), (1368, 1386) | 1.08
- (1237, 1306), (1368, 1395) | 1.05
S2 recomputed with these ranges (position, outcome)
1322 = 30.83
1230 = 30.85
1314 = 29.65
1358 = 32.66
